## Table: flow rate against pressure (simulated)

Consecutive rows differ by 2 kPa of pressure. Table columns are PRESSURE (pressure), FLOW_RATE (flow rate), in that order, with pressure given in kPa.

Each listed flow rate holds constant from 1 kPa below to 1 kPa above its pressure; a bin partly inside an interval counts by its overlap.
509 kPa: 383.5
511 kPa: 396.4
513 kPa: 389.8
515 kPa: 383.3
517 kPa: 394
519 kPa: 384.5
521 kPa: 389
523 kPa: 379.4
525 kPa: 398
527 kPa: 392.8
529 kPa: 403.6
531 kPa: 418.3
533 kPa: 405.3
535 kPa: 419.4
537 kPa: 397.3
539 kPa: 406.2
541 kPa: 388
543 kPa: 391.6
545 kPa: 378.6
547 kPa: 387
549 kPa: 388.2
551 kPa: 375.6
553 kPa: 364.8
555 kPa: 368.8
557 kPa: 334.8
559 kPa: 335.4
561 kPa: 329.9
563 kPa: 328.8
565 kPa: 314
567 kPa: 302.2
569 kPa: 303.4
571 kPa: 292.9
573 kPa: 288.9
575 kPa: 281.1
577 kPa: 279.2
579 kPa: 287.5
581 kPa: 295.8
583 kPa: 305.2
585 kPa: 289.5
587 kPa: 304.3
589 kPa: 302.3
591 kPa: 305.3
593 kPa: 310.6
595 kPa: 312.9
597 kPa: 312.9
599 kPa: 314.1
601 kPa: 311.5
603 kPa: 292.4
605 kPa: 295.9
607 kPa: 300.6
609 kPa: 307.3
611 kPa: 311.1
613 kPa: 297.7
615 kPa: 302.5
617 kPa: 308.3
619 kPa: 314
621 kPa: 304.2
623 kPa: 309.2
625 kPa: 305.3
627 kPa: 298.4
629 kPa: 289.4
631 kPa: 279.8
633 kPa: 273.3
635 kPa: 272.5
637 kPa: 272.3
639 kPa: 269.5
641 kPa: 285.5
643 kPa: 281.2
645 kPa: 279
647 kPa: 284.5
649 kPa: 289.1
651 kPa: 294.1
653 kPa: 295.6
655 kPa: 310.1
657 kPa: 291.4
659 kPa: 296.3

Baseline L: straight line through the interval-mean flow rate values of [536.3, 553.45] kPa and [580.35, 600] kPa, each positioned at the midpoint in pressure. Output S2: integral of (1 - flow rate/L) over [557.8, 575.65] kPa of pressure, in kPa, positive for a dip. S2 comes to 2.0 kPa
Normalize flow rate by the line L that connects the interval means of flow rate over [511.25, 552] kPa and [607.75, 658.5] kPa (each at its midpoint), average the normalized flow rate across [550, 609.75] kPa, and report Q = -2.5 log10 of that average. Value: 0.11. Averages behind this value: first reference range 394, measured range 312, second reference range 293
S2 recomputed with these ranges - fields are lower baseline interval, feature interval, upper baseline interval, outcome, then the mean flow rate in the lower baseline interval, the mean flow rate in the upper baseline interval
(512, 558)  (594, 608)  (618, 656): 0.8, 389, 290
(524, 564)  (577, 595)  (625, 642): 1.8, 381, 282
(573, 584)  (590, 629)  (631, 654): -2.7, 290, 281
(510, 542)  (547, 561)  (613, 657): 0.3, 397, 291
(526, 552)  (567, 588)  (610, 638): 3.4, 396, 296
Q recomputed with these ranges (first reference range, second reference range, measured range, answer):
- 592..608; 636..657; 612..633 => -0.01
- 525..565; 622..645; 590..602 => 0.05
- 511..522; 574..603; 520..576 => -0.04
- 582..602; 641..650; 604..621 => -0.02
